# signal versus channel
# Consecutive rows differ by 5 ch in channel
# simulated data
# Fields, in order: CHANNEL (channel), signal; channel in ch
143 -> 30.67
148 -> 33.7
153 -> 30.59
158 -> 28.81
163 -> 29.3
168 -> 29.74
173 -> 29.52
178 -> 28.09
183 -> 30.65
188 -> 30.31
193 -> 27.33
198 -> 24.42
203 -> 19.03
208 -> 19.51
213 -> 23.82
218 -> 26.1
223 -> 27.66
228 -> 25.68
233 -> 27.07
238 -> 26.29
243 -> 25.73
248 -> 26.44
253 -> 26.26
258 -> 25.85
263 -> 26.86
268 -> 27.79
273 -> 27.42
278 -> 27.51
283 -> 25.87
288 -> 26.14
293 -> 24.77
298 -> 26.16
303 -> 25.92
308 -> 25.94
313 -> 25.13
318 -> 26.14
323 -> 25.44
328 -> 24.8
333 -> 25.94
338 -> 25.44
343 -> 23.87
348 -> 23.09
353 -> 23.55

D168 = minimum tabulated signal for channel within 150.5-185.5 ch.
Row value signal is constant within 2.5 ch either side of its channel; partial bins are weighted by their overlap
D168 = 28.09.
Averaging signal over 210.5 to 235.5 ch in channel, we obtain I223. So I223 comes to 26.1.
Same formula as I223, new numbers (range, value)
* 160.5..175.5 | 29.5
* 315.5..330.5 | 25.5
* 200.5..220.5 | 22.1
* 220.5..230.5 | 26.7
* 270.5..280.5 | 27.5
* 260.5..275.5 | 27.4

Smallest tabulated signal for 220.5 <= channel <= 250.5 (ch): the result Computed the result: 25.68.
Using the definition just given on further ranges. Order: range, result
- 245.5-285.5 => 25.85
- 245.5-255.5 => 26.26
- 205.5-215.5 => 19.51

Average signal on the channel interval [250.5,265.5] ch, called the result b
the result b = 26.3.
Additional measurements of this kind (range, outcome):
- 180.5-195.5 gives 29.4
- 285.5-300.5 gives 25.7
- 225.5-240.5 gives 26.3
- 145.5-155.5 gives 32.1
